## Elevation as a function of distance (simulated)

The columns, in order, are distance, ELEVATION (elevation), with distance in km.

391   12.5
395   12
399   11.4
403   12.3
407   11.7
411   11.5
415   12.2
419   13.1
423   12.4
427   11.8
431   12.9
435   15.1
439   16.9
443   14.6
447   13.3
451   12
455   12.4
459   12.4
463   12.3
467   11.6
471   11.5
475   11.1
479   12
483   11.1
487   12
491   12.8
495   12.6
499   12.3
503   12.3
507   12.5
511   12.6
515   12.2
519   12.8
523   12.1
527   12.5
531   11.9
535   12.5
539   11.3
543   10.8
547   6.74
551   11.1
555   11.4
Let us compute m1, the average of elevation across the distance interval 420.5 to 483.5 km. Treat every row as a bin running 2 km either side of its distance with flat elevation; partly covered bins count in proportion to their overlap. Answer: 12.8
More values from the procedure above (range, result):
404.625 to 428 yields 12.1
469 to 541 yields 12.1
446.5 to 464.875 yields 12.4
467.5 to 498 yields 11.9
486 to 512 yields 12.5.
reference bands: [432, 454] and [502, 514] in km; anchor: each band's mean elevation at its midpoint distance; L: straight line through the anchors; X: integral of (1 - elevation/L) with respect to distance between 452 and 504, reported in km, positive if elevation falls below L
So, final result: 4.8 km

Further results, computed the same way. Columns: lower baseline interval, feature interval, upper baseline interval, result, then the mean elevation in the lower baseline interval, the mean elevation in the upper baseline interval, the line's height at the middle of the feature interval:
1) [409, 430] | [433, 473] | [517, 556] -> -4.1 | 12.2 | 11.3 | 12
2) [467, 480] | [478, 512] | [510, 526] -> -0.8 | 11.5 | 12.4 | 11.9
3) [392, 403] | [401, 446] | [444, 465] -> -3.4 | 11.9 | 12.6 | 12.2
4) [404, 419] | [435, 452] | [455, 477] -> -3.6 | 12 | 11.8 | 11.9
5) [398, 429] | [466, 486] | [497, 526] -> 1.3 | 12.1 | 12.4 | 12.3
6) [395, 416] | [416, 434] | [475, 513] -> -1.2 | 11.8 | 12.2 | 11.9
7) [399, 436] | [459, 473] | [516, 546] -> 0.3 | 12.4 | 11.8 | 12.2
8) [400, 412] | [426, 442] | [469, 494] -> -3.4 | 11.8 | 11.8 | 11.8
